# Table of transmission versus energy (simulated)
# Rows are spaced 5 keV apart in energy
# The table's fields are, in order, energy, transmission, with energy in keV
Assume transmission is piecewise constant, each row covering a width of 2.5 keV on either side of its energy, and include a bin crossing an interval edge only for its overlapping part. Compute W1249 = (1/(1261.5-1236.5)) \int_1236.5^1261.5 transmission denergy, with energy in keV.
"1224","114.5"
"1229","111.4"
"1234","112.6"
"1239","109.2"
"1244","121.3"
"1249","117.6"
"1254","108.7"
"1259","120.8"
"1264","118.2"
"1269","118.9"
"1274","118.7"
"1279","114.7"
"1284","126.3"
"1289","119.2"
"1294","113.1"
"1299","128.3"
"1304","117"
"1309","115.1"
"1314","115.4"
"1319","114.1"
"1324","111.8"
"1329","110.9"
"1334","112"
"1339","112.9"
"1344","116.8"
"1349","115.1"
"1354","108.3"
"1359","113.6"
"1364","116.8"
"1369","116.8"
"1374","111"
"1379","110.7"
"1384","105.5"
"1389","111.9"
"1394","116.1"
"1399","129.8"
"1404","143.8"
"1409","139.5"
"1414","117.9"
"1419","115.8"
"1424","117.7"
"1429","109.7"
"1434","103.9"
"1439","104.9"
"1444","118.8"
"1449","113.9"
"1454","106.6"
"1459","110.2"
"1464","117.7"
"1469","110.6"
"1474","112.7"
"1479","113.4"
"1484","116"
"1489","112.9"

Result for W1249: 116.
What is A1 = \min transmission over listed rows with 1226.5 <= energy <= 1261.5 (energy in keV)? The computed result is 108.7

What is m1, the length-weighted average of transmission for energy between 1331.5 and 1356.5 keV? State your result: 113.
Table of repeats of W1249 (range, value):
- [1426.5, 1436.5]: 107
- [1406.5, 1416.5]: 129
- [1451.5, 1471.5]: 111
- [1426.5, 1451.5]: 110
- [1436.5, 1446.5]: 112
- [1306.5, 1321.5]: 115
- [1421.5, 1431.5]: 114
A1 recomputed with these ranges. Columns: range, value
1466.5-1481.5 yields 110.6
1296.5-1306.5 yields 117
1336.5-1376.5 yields 108.3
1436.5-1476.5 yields 104.9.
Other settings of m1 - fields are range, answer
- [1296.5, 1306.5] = 123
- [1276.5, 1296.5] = 118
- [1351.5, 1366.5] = 113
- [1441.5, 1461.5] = 112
